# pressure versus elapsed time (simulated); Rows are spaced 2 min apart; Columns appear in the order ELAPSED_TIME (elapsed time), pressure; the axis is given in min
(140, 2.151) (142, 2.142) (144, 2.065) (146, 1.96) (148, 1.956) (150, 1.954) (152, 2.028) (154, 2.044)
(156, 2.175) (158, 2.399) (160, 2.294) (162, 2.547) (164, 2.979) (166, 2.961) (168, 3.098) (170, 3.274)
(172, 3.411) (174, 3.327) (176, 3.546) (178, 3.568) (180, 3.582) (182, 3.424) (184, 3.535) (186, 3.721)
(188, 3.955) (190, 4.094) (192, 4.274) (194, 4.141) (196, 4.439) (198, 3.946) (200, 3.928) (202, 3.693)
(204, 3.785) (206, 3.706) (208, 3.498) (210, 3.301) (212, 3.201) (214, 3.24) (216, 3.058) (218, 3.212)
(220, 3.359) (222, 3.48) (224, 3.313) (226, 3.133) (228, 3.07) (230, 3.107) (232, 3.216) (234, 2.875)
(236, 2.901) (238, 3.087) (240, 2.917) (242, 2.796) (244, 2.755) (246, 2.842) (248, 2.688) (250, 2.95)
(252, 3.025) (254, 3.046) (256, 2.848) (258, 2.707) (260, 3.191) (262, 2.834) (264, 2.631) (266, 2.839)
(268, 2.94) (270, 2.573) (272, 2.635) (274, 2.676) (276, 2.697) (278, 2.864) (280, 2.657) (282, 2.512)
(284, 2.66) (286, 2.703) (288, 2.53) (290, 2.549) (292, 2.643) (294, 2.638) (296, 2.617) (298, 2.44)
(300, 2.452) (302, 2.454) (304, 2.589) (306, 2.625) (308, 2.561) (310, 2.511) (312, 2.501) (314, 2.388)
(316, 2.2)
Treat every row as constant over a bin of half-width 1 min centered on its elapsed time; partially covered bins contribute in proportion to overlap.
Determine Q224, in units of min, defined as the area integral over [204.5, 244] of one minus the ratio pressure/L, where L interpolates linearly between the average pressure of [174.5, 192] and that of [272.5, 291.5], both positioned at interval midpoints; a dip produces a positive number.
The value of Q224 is 1.1 min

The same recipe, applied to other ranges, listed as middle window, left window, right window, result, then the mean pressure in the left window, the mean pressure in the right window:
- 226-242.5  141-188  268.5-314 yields -1.96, 2.81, 2.59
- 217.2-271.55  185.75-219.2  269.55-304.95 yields 3.32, 3.71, 2.61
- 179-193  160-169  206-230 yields -3.67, 2.83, 3.27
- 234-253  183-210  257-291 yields 1.73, 3.88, 2.72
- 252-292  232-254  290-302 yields -0.51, 2.91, 2.55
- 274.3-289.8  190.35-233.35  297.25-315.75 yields 0.59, 3.53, 2.49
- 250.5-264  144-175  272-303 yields -1.70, 2.54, 2.61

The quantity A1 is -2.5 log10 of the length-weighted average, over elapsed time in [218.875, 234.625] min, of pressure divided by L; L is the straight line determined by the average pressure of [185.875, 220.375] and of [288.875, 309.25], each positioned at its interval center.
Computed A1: 0.07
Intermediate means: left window 3.7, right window 2.56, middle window 3.2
